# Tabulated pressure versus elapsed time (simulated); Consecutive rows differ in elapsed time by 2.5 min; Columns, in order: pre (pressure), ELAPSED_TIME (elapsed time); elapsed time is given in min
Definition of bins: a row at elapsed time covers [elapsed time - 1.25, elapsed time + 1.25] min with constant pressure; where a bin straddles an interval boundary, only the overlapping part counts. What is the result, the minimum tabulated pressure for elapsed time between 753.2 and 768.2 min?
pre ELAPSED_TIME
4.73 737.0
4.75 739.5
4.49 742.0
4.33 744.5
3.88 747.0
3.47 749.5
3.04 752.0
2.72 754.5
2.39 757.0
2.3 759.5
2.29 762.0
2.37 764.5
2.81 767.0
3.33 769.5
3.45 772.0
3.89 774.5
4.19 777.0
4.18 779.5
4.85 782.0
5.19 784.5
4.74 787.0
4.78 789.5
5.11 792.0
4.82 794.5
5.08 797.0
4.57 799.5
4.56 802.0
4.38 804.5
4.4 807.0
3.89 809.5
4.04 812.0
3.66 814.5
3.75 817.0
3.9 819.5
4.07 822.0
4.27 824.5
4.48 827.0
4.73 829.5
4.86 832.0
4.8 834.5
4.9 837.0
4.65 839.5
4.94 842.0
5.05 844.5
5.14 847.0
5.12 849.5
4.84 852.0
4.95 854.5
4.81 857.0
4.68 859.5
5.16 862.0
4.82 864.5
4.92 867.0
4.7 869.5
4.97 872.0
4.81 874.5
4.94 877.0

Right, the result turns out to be 2.29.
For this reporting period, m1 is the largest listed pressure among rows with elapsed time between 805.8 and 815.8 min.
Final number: 4.4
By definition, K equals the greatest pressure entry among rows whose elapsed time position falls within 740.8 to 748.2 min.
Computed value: 4.49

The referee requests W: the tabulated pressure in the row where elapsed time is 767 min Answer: 2.81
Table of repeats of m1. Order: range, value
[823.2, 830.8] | 4.73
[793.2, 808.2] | 5.08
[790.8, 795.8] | 5.11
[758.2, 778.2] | 4.19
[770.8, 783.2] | 4.85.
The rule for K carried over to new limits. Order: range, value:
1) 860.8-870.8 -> 5.16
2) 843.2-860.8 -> 5.14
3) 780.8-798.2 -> 5.19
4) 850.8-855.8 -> 4.95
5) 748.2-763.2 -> 3.47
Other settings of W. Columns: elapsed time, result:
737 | 4.73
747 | 3.88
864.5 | 4.82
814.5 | 3.66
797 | 5.08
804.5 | 4.38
